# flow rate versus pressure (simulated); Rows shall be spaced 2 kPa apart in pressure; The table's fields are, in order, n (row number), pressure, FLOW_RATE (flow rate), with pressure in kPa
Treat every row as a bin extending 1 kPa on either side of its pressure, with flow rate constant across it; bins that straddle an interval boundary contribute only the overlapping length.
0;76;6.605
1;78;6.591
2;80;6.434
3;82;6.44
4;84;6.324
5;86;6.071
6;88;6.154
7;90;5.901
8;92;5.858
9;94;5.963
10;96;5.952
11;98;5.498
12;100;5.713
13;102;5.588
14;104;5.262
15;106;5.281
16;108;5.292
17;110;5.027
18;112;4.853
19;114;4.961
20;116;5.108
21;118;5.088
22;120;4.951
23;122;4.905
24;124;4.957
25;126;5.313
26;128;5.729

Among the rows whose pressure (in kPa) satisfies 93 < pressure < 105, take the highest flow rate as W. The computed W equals 5.963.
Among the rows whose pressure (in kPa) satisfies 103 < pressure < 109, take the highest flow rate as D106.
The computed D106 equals 5.292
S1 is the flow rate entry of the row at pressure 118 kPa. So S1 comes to 5.088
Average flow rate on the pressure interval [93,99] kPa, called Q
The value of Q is 5.8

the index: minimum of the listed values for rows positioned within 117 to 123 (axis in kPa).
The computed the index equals 4.905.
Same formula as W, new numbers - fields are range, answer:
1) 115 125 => 5.108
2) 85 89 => 6.154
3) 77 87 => 6.591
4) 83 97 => 6.324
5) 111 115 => 4.961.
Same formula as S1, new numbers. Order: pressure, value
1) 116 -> 5.108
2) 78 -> 6.591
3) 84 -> 6.324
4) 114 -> 4.961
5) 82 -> 6.44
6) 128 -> 5.729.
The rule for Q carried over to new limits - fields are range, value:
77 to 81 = 6.51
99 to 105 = 5.52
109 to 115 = 4.95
